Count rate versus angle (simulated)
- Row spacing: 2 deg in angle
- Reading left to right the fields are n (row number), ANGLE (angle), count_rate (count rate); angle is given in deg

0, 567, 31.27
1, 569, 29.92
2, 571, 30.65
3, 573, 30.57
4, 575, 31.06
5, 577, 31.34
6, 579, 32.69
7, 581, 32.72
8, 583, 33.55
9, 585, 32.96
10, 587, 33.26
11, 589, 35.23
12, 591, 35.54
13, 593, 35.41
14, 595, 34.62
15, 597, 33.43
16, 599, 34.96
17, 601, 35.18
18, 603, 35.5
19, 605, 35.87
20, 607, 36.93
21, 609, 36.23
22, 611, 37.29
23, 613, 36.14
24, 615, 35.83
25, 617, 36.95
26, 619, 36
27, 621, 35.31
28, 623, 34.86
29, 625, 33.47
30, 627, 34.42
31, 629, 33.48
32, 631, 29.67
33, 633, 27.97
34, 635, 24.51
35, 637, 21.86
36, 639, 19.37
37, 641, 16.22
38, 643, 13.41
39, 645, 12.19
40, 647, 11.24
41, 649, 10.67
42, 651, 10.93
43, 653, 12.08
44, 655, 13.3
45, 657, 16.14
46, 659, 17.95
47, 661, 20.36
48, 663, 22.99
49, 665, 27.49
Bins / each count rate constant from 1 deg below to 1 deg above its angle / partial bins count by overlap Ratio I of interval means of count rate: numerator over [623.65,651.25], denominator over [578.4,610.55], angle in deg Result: 0.63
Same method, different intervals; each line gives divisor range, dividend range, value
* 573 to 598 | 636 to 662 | 0.45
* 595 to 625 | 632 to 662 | 0.46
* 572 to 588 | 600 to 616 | 1.12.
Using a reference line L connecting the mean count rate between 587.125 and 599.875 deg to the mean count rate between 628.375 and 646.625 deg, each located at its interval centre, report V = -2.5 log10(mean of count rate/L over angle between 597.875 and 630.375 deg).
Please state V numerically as -0.24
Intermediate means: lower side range 34.8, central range 35.5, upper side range 21.5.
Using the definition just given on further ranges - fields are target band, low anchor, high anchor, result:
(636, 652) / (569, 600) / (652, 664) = 0.37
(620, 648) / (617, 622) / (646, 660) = 0.09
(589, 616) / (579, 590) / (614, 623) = -0.03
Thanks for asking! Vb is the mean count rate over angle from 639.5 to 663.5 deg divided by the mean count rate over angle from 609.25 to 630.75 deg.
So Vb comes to 0.4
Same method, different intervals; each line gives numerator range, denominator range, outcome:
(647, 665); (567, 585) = 0.51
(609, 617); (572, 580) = 1.16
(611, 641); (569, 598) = 0.94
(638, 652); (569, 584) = 0.42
